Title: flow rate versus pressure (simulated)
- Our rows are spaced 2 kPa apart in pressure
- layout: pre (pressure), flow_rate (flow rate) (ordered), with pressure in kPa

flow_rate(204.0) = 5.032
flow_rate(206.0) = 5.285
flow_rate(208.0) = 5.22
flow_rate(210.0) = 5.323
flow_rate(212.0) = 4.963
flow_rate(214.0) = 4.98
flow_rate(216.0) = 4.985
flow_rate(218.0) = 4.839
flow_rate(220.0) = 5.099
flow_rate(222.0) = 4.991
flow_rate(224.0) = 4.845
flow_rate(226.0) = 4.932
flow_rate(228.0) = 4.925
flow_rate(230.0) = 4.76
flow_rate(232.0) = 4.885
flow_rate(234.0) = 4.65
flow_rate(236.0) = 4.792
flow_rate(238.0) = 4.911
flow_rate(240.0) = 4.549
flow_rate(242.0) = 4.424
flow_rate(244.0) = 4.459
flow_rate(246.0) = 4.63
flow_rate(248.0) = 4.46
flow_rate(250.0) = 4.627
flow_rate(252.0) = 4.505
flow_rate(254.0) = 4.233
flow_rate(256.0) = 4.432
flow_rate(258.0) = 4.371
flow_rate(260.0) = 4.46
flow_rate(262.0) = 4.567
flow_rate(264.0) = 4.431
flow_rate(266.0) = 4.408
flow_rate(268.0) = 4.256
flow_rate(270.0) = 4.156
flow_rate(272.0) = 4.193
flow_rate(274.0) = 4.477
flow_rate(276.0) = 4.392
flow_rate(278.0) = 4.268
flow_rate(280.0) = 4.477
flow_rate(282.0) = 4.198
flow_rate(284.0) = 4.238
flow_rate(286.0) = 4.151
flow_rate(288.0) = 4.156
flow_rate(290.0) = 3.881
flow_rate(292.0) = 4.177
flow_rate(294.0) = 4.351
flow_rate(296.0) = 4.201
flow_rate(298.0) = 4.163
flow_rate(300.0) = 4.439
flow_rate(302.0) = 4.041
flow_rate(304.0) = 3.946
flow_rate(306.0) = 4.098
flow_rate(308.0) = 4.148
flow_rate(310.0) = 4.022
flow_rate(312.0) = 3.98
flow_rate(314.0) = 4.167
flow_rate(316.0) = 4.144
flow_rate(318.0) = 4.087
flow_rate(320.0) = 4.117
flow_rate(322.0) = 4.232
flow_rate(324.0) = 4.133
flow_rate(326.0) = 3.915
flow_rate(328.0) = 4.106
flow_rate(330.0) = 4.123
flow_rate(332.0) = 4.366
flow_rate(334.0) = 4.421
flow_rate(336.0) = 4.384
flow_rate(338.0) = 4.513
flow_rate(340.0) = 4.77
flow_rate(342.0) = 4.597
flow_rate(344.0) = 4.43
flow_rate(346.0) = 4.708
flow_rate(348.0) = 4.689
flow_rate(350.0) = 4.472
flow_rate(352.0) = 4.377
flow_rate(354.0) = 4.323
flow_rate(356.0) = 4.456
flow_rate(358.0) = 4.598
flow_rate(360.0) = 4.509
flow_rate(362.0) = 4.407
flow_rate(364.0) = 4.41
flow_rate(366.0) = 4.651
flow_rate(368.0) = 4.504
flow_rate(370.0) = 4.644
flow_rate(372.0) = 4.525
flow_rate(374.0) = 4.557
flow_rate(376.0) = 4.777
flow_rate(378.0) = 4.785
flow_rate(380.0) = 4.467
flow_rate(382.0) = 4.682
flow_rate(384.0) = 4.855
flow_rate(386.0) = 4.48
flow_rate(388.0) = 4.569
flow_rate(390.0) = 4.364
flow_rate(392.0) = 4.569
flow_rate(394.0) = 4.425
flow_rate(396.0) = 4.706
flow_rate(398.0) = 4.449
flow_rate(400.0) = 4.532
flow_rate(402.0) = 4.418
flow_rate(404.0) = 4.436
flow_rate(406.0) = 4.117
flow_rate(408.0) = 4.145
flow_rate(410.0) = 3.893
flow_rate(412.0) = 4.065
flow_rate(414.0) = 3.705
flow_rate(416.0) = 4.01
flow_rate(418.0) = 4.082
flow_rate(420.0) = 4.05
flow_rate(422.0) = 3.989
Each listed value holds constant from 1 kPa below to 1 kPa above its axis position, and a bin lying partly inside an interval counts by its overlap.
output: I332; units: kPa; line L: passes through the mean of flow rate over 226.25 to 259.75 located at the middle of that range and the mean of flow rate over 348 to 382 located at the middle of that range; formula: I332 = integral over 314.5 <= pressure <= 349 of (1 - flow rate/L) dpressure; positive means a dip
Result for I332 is 1.7 kPa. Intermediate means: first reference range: 4.61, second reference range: 4.54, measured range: 4.33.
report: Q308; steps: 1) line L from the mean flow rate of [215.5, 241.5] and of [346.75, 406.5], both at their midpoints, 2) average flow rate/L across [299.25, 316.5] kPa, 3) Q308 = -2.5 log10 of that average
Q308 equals 0.14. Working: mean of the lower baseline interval 4.85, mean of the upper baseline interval 4.53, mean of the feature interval 4.1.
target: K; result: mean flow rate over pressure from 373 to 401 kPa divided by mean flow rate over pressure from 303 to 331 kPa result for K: 1.12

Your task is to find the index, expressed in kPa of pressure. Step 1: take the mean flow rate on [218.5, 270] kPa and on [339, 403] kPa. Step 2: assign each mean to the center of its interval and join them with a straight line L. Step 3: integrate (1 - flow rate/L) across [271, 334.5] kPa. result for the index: 5.6 kPa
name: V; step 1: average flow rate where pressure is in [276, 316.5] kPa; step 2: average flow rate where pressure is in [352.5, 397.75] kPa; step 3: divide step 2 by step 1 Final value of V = 1.1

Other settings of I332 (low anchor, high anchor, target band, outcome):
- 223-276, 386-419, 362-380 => -1.03 kPa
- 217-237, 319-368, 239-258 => 1.24 kPa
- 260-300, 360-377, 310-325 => 0.96 kPa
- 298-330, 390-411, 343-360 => -1.15 kPa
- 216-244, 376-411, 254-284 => 2.37 kPa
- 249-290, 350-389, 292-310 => 0.98 kPa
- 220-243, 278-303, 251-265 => 0.33 kPa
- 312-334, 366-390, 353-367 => -0.06 kPa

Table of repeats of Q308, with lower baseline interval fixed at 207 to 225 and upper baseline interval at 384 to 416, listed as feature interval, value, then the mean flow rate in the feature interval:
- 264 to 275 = 0.12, 4.31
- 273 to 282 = 0.10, 4.38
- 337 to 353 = -0.01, 4.57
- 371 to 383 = -0.05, 4.63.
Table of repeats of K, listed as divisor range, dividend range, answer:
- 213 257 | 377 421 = 0.92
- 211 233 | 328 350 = 0.91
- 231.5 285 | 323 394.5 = 1.01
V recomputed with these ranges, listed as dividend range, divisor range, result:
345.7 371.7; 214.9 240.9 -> 0.93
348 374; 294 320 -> 1.09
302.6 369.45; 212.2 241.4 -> 0.89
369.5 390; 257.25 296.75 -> 1.08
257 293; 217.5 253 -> 0.91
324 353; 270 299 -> 1.04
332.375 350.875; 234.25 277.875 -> 1.02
